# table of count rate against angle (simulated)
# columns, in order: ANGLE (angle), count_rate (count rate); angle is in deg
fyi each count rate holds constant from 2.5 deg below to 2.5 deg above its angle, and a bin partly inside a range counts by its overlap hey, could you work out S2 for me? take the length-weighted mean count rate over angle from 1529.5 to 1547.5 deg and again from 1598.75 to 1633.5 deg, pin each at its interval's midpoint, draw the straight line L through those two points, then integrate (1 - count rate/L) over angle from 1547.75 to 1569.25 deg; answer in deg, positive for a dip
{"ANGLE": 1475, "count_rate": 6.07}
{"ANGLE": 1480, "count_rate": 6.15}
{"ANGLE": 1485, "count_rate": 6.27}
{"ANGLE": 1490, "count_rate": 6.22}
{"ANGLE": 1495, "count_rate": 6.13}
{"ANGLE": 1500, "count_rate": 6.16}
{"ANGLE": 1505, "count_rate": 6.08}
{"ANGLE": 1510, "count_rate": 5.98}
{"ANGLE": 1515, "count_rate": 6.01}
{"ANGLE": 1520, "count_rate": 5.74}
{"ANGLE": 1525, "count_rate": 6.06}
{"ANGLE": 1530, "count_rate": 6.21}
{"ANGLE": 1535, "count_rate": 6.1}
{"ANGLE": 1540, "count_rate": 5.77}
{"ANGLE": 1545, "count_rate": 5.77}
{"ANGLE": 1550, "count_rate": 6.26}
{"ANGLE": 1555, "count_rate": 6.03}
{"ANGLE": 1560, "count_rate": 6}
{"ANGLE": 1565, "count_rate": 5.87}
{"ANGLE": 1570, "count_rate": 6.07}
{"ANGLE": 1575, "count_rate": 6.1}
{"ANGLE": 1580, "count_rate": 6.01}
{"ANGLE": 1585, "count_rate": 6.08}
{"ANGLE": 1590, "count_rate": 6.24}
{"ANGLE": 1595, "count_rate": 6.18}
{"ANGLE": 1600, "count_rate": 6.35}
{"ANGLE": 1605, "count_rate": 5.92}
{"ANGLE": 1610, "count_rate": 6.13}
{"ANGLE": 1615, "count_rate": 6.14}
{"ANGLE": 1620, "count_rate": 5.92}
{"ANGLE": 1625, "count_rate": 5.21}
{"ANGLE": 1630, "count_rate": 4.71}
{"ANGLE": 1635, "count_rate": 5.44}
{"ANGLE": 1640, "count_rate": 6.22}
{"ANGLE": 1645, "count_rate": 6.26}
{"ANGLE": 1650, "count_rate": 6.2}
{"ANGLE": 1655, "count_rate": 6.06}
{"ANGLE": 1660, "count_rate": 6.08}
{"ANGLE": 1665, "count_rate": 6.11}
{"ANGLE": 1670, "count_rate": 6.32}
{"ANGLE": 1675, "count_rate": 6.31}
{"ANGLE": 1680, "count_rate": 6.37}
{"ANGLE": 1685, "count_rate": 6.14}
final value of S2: -0.6 deg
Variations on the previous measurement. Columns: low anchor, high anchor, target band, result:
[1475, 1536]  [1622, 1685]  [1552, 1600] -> -0.5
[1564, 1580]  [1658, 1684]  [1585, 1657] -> 2.3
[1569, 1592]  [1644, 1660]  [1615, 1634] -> 2.2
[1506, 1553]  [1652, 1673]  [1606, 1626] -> 0.6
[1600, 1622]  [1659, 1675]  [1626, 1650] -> 1.7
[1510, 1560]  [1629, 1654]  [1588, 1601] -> -0.7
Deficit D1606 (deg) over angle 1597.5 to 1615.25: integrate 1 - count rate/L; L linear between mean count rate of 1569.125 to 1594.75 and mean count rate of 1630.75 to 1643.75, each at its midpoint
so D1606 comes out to -0.6 deg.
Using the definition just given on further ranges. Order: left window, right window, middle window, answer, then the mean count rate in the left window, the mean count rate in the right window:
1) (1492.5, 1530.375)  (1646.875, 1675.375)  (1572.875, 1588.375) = 0.07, 6.04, 6.17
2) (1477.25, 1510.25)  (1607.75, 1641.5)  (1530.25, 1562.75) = -0.26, 6.15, 5.66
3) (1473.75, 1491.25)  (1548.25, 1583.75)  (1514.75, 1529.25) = 0.38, 6.18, 6.05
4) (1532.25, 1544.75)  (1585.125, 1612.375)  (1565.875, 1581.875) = 0.03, 5.91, 6.16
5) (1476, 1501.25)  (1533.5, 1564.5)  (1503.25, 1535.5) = 0.30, 6.18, 5.98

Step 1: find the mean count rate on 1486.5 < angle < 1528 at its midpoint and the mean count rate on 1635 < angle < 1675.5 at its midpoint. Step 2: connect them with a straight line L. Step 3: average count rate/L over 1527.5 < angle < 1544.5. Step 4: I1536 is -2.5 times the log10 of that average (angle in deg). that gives 0.01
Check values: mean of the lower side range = 6.05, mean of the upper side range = 6.14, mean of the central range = 6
